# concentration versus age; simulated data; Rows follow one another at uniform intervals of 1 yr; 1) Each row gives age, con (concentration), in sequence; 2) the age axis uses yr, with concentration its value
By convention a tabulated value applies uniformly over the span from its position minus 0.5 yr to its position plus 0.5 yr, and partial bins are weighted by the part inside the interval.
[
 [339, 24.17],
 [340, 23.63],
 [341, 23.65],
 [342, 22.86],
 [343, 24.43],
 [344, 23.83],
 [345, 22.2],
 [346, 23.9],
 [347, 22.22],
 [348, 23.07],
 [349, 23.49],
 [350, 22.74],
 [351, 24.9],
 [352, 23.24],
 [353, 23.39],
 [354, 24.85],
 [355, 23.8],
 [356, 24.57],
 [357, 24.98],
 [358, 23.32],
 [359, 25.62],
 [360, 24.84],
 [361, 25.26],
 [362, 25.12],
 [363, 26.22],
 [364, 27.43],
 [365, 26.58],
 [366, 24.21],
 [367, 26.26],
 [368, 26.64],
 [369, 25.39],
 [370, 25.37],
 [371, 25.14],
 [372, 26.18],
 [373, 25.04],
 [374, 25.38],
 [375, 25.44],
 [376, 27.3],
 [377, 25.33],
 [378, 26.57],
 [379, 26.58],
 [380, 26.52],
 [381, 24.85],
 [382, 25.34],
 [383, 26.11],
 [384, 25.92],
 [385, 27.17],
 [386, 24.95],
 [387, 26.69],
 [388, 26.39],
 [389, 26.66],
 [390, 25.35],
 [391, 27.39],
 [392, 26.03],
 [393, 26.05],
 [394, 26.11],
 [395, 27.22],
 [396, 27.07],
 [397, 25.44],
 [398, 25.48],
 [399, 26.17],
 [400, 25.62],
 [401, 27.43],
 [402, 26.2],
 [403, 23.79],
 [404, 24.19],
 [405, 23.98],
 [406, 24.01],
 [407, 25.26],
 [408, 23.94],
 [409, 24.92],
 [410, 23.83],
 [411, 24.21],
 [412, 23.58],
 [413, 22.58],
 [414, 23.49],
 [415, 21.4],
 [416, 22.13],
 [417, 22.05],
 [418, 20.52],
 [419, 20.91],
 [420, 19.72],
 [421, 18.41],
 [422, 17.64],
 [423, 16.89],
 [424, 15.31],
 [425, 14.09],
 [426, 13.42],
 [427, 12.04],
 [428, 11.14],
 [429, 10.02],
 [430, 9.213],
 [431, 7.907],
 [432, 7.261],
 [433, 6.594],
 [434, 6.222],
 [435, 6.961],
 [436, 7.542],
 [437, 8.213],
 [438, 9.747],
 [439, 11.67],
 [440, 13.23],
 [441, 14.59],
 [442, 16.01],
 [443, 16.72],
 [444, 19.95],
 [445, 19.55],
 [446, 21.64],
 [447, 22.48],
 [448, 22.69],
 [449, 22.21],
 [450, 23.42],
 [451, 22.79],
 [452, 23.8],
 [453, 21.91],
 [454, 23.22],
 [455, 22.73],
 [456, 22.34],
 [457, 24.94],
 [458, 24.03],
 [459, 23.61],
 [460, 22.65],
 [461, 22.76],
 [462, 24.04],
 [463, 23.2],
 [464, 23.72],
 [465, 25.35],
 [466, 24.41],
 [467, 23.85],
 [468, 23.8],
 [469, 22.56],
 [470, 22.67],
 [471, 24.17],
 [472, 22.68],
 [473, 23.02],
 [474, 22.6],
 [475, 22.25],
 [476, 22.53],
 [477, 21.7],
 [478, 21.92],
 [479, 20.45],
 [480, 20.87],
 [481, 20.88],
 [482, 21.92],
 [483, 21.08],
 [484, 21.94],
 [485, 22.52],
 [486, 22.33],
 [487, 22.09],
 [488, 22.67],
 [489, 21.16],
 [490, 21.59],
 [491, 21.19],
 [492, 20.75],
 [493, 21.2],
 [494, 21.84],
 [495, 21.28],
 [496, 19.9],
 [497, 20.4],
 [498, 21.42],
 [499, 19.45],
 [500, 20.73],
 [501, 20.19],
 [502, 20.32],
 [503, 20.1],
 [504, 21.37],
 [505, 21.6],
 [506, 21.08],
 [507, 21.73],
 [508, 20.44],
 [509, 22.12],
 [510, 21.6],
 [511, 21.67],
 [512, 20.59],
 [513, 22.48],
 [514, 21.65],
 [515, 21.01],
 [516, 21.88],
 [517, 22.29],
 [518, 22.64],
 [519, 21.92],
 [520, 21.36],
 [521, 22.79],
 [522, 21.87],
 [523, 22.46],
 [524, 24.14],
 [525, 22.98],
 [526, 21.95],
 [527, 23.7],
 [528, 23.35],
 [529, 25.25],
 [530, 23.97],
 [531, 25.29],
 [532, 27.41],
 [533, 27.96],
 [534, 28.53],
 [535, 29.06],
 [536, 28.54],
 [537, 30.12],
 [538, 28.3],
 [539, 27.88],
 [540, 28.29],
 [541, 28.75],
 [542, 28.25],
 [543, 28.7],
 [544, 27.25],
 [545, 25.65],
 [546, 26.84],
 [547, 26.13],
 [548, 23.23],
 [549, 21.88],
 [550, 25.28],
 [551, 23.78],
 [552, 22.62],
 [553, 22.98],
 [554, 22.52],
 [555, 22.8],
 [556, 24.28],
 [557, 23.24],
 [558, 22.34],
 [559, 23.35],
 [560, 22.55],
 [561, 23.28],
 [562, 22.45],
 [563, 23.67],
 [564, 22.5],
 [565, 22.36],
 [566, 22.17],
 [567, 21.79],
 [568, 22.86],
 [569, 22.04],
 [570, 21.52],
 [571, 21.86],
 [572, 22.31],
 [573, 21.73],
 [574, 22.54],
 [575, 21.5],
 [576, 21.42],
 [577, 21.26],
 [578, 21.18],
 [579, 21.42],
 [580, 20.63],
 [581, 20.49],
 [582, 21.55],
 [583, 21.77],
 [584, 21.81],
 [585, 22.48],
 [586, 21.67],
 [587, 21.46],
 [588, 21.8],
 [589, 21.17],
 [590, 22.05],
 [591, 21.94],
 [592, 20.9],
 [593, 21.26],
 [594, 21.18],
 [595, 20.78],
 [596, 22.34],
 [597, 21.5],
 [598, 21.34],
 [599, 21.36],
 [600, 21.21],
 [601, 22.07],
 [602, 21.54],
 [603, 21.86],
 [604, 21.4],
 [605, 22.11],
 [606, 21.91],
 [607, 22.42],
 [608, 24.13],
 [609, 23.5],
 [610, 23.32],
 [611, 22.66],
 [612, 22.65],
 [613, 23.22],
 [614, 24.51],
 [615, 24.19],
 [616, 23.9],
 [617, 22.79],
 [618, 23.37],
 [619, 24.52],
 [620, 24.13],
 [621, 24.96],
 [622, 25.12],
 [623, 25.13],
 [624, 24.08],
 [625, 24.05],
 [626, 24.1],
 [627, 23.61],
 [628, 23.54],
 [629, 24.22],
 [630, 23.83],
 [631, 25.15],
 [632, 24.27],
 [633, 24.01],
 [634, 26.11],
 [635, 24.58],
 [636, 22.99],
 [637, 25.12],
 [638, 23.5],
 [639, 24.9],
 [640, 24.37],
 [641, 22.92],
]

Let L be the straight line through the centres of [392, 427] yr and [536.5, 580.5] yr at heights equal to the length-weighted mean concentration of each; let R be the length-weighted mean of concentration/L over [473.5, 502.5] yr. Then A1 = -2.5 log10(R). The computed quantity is 0.09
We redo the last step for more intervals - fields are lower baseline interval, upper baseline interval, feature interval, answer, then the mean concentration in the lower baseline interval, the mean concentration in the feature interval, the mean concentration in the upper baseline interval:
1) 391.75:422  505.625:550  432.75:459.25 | 0.331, 23.9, 17.8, 24.5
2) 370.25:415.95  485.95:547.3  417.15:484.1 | 0.283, 25.4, 18.8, 23.4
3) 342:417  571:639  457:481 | 0.052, 25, 23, 22.7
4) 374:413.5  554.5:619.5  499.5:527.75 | 0.084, 25.6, 21.8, 22.2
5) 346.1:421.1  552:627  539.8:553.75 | -0.117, 24.8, 25.6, 22.5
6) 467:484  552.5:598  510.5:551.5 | -0.125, 22.2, 24.8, 22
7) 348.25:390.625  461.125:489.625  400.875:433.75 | 0.272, 25.4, 18.8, 22.6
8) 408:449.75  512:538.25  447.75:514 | -0.084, 16.4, 22.1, 24.2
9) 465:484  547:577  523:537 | -0.135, 22.5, 25.6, 22.7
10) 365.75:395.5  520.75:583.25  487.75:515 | 0.165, 26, 21.1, 24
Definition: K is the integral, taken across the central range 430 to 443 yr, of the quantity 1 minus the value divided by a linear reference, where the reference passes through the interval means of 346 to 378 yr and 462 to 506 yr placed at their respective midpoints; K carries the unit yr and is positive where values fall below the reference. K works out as 7.4 yr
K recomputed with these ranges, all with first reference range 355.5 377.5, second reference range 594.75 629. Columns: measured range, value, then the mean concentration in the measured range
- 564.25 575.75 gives 0.7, 22.1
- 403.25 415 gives 0.6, 23.9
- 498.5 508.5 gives 1.4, 20.7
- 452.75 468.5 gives 0.7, 23.6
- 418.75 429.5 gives 4.2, 15.3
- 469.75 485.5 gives 1.5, 22.1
